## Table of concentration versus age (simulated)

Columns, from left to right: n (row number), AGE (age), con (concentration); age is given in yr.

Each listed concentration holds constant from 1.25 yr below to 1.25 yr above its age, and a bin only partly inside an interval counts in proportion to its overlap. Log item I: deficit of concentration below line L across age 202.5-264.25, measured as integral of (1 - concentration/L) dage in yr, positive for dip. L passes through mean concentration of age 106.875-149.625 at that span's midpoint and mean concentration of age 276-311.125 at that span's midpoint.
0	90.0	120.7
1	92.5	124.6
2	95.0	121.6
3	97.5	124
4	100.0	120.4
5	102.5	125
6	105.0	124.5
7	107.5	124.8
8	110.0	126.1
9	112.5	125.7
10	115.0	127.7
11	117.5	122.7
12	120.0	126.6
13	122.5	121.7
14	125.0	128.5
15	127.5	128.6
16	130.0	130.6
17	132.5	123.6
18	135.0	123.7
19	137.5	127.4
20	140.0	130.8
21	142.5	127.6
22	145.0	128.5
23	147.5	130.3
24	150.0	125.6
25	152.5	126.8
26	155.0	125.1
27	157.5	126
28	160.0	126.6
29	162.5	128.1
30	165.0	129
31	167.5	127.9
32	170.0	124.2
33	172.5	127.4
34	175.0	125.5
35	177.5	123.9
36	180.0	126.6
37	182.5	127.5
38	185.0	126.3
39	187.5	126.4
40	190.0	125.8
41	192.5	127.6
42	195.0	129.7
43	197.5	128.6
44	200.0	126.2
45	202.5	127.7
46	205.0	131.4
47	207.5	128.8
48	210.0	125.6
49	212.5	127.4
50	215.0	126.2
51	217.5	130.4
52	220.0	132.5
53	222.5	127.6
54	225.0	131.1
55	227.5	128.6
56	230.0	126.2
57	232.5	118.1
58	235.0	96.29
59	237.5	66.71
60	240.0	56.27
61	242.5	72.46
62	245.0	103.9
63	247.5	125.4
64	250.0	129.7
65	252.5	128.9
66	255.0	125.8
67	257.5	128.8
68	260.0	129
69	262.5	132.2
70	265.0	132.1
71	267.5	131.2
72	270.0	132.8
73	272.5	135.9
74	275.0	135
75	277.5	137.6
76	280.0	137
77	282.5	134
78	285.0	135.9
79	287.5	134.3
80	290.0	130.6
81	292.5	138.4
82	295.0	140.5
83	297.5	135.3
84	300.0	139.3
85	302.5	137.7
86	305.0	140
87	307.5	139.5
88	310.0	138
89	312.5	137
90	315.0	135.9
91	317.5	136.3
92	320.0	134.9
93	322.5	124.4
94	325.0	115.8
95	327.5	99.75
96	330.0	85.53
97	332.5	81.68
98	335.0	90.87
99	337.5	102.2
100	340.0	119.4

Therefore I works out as 7.0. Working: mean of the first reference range 127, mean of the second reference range 137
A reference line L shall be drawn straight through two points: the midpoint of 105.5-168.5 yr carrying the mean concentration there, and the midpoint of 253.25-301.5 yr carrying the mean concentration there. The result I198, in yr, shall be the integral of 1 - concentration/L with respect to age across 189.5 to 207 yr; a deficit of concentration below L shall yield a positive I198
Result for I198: 0.2 yr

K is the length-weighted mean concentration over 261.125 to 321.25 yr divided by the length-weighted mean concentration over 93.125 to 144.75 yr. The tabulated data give 1.08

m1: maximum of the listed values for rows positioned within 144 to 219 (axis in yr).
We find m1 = 131.4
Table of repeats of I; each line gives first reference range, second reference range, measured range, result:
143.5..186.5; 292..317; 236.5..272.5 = 5.1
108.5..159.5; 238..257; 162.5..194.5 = -2.3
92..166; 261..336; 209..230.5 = -0.2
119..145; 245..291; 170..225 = 0.6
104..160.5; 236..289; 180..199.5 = -0.5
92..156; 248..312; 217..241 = 3.7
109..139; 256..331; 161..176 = 0.1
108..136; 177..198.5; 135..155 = -0.2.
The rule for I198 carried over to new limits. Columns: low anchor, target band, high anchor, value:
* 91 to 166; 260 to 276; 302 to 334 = -1.2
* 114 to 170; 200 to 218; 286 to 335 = -0.2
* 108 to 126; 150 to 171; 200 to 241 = -0.7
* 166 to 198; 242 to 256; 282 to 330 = 1.4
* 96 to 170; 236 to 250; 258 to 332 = 4.4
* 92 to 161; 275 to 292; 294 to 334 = -1.2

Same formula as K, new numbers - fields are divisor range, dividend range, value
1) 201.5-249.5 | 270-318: 1.19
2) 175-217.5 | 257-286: 1.05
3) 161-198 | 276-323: 1.07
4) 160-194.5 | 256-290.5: 1.05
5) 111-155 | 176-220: 1.01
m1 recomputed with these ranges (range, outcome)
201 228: 132.5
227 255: 129.7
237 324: 140.5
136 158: 130.8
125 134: 130.6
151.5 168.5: 129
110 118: 127.7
